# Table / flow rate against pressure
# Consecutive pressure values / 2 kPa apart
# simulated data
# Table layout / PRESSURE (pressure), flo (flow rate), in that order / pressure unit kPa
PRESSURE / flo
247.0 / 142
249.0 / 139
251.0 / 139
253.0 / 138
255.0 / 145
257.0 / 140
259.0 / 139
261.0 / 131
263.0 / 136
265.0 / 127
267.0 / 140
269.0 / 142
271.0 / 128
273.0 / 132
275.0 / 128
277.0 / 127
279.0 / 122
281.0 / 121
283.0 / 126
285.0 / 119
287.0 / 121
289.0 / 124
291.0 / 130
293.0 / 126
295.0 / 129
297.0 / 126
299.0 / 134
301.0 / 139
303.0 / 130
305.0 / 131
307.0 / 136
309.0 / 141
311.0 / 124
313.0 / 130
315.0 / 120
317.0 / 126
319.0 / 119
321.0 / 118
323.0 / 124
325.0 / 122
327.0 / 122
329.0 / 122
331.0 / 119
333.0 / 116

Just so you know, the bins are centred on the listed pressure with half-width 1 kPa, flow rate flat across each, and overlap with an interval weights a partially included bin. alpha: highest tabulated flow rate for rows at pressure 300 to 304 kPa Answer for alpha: 139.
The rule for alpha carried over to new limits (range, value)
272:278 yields 132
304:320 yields 141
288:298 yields 130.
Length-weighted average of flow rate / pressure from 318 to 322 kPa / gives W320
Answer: 118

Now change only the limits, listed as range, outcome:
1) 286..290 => 122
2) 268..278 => 131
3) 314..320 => 122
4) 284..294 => 124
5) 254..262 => 139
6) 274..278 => 128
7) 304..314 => 132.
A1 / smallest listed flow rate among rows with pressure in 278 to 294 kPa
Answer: 119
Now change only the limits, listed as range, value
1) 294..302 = 126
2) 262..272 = 127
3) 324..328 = 122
